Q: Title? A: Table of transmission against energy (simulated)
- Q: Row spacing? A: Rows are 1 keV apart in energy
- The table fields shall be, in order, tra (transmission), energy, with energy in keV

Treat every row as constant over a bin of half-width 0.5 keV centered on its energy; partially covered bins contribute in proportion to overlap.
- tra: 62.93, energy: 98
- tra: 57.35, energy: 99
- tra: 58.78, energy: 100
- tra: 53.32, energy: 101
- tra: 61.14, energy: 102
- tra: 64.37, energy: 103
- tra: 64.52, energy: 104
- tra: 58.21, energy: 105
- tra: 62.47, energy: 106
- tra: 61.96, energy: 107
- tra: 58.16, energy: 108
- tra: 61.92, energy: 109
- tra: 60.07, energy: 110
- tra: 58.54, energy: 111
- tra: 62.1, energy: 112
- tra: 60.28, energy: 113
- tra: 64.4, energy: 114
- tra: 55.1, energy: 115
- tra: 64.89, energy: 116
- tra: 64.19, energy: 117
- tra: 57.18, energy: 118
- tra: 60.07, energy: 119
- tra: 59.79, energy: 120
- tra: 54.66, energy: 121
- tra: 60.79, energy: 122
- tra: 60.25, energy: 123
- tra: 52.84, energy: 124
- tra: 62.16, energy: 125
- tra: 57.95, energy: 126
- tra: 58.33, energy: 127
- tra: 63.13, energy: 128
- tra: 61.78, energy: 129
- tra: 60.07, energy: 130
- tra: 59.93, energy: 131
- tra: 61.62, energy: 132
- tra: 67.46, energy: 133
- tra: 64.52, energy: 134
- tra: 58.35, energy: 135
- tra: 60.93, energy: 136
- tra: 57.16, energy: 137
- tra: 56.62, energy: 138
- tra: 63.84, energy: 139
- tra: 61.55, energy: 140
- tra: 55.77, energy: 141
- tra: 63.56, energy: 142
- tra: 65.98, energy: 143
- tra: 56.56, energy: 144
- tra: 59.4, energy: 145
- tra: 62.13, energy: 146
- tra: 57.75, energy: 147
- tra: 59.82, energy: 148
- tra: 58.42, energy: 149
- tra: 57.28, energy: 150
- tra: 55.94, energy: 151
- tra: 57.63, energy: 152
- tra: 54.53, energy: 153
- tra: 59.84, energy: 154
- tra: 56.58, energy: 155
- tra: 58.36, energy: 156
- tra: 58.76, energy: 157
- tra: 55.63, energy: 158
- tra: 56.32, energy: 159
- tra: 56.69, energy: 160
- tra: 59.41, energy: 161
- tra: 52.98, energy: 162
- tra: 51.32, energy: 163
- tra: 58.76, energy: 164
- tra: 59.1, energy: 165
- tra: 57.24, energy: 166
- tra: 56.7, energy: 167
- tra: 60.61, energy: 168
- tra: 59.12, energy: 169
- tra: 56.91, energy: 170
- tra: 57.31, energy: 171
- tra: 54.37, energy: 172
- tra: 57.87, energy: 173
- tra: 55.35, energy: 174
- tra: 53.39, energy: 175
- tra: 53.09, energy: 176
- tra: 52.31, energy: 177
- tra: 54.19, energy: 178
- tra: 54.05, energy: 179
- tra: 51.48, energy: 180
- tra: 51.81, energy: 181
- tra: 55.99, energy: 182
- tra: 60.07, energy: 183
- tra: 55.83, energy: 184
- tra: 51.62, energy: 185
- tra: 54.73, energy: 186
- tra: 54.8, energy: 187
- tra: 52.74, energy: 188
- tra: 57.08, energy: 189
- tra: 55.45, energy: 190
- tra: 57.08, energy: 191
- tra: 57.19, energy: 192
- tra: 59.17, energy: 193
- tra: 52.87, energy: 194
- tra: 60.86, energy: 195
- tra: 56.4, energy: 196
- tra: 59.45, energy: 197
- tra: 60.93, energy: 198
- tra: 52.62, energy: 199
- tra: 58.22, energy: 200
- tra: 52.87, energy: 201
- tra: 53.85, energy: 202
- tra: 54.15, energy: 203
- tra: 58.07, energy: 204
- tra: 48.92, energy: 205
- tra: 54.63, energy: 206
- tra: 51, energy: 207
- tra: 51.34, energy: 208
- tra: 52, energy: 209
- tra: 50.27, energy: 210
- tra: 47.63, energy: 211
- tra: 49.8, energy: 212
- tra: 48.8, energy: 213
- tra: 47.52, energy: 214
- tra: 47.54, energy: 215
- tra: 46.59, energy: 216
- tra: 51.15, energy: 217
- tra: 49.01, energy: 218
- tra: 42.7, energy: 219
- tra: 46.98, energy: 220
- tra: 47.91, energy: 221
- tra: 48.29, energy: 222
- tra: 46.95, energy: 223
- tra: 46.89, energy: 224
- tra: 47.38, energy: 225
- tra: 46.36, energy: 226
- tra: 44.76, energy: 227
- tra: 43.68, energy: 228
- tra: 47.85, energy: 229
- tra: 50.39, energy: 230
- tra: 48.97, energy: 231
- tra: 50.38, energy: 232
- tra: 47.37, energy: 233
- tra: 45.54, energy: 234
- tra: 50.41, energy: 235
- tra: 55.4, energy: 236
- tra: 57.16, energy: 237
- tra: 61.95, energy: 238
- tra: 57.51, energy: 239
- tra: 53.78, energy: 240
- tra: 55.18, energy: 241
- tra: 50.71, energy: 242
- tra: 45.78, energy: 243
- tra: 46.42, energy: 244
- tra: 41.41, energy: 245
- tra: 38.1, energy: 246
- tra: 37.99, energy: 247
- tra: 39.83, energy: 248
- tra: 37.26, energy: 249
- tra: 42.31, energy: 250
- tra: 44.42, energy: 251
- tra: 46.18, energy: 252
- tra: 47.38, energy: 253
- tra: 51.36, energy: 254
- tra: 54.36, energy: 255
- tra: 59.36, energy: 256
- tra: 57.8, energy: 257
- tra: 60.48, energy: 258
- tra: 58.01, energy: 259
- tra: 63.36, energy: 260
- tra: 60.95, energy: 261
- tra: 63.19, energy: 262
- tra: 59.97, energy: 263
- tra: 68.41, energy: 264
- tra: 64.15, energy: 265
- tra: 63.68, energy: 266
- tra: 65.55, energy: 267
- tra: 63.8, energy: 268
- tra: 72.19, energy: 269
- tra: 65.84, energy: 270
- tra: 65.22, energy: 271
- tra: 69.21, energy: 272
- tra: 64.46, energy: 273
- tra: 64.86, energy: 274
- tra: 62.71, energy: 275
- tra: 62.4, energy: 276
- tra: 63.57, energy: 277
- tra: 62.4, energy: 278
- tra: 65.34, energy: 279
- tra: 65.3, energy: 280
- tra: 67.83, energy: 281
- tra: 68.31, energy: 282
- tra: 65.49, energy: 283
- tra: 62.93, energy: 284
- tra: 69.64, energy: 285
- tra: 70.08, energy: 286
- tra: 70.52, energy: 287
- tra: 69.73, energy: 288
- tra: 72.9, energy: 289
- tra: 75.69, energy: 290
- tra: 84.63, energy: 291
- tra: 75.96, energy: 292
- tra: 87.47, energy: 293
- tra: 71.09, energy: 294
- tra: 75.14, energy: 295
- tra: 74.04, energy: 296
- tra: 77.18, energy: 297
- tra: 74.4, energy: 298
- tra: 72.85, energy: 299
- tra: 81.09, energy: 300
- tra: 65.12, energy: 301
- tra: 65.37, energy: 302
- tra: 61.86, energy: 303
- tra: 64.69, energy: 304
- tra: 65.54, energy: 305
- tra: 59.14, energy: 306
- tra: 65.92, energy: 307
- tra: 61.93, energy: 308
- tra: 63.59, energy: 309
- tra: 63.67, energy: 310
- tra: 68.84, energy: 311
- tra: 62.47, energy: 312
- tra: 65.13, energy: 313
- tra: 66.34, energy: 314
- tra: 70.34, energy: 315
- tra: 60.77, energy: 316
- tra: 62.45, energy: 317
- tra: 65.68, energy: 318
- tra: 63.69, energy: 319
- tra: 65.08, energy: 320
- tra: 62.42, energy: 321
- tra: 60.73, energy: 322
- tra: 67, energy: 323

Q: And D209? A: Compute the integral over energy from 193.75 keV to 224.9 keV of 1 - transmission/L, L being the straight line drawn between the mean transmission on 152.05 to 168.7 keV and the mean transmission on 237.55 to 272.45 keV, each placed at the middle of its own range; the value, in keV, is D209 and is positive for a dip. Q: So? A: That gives 2.6 keV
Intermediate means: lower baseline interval 57.1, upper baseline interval 55.2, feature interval 51.4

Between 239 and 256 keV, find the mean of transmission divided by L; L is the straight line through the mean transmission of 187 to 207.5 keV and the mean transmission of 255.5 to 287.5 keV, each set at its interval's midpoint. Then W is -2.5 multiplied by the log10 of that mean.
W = 0.31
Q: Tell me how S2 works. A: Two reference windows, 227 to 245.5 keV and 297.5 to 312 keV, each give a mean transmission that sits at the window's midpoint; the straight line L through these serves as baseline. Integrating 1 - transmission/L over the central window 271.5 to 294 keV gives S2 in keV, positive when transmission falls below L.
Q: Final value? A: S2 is -2.8 keV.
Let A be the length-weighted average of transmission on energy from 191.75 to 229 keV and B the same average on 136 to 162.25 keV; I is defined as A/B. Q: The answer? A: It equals 0.87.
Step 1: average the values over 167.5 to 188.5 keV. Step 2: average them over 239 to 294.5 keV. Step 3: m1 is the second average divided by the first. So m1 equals 1.10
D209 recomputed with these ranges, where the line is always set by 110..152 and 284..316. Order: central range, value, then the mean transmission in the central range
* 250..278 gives 2.99 keV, 60.5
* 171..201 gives 3.65 keV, 55.5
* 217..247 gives 7.84 keV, 48.7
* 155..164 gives 0.78 keV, 56.3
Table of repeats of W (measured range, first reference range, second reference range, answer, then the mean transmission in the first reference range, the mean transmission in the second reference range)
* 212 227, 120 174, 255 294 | 0.31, 58.7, 66.6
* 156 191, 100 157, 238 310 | 0.09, 59.9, 62.3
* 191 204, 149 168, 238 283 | 0.01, 57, 57.4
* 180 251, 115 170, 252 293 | 0.22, 59.1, 65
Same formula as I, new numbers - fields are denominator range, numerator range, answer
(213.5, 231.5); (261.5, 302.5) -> 1.46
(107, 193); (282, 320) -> 1.19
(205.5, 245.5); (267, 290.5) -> 1.36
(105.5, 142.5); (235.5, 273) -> 0.92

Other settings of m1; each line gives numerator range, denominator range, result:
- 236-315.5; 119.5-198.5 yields 1.08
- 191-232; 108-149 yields 0.85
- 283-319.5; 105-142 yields 1.14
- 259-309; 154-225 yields 1.26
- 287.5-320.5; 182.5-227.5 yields 1.32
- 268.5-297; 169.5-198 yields 1.25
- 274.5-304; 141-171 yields 1.21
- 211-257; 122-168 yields 0.82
